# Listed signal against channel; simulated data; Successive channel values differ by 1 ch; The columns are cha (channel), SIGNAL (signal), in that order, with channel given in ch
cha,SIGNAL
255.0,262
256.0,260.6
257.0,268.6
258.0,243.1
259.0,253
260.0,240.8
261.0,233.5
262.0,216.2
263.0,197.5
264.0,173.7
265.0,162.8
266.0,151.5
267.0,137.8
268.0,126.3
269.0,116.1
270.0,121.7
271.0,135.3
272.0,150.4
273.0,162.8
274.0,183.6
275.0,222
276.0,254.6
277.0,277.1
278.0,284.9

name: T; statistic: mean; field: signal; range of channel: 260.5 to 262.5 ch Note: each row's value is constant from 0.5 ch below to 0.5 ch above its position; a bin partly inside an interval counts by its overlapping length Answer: 225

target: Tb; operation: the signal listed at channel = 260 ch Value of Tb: 240.8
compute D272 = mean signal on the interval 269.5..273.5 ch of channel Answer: 143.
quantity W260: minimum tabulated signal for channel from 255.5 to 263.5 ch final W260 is 197.5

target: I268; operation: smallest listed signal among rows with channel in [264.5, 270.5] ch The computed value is 116.1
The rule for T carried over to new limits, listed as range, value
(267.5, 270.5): 121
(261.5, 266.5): 180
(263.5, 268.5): 150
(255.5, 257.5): 265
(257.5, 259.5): 248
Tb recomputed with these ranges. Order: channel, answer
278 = 284.9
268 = 126.3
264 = 173.7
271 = 135.3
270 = 121.7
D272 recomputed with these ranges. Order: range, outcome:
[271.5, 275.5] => 180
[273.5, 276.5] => 220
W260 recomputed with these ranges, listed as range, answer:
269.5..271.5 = 121.7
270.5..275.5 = 135.3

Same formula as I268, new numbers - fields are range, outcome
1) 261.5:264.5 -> 173.7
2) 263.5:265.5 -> 162.8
